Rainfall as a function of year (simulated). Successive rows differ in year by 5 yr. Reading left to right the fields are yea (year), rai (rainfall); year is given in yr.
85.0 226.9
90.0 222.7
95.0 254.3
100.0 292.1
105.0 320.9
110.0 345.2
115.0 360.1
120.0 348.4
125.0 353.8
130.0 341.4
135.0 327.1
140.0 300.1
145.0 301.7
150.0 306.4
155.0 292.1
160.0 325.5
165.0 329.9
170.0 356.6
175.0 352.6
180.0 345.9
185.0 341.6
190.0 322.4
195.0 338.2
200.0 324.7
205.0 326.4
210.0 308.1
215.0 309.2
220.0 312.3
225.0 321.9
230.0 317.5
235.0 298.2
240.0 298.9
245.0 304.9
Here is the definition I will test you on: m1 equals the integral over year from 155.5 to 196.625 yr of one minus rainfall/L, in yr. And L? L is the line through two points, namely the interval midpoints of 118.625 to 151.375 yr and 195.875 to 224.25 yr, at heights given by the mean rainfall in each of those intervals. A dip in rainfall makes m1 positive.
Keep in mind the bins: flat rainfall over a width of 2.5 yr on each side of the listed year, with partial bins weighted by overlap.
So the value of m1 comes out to -2.0 yr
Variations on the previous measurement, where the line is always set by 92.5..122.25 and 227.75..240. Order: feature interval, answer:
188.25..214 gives -1.14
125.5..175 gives -1.25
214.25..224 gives -0.17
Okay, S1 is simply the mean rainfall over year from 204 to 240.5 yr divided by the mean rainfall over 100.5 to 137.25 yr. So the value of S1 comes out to 0.9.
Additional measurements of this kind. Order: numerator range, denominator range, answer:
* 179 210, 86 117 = 1.12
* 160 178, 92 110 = 1.16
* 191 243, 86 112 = 1.12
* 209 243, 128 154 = 0.99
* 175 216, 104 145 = 0.98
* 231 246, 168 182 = 0.86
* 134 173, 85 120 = 1.07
